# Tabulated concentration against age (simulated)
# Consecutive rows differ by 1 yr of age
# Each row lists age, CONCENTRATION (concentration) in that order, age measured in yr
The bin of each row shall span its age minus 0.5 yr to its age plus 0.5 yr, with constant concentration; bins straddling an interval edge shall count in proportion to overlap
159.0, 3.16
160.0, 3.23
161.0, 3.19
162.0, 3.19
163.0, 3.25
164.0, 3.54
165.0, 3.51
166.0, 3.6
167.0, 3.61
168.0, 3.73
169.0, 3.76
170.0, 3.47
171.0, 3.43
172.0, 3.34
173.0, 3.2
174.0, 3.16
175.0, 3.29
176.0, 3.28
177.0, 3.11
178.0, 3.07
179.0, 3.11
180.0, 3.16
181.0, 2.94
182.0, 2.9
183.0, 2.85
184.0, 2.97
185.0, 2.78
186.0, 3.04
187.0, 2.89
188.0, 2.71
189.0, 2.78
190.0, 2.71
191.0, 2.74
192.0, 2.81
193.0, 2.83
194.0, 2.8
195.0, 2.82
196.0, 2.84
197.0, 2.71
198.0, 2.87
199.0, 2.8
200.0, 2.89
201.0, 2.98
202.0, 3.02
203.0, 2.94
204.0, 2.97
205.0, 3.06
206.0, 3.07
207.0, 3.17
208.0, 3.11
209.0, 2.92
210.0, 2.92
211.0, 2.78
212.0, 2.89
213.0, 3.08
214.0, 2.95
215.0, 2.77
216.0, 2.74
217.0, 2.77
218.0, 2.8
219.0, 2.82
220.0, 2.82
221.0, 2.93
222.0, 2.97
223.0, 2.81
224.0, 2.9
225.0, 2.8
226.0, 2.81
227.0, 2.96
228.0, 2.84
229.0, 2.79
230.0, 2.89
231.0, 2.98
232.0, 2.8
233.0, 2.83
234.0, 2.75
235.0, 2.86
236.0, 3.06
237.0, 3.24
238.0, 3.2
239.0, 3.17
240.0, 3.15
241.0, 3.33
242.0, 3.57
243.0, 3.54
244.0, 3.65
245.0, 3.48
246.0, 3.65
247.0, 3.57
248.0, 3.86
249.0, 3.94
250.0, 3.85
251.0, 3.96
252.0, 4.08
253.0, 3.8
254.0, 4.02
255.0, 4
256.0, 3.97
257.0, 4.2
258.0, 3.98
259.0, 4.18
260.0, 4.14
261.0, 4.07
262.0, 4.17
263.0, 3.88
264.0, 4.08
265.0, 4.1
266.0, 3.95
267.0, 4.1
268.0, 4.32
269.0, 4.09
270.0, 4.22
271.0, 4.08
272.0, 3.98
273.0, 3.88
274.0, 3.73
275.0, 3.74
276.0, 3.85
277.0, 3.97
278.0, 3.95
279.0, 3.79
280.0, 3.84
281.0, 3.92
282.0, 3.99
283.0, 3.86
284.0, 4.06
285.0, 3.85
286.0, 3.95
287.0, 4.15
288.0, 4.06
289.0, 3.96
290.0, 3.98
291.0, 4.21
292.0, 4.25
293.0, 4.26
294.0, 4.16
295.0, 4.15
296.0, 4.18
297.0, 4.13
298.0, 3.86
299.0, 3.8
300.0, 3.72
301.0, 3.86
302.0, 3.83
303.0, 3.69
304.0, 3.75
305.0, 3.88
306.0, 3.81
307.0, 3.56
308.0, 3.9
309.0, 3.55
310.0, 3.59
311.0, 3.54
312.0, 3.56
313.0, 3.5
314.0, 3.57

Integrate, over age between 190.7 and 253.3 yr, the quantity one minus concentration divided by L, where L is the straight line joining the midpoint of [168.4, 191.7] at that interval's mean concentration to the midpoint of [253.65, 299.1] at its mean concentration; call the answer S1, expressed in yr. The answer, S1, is 7.5 yr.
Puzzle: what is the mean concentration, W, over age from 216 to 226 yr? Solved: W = 2.84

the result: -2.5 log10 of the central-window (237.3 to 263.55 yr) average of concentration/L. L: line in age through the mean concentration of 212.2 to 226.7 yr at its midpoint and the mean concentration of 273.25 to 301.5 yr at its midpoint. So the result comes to -0.125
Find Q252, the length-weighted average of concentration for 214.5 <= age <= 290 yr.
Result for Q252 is 3.57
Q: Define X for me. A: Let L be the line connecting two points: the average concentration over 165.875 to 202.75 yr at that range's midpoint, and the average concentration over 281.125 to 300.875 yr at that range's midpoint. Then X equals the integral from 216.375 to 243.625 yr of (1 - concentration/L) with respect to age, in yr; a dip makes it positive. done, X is 3.8 yr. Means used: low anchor 3.05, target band 2.98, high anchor 4.03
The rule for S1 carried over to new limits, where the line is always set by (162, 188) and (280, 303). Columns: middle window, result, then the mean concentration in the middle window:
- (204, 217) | 1.9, 2.95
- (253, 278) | -1.3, 4.02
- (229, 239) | 1.8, 2.96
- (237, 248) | 0.7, 3.44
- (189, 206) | 2.6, 2.87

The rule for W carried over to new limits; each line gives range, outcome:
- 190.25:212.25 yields 2.9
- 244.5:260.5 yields 3.92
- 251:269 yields 4.06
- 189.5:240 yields 2.9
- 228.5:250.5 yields 3.28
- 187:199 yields 2.79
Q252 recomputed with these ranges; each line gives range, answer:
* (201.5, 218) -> 2.94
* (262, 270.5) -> 4.1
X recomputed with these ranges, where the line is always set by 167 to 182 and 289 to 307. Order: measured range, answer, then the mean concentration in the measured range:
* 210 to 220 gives 1.9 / 2.85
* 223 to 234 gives 2.2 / 2.85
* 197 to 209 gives 1.6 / 2.97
